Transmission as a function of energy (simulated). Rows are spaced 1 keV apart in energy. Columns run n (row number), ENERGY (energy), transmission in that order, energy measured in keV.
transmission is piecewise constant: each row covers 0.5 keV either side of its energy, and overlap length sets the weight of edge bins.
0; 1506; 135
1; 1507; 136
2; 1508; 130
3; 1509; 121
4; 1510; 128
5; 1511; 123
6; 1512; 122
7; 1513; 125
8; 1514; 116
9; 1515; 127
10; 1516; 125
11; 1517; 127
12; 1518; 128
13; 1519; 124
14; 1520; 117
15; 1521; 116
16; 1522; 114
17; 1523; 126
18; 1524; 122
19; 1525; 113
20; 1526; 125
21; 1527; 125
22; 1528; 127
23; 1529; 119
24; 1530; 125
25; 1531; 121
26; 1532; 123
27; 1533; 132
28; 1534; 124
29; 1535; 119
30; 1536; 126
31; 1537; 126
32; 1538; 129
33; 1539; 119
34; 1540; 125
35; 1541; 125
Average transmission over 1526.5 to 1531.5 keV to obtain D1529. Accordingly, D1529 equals 123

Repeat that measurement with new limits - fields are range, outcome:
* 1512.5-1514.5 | 120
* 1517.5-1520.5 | 123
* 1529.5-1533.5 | 125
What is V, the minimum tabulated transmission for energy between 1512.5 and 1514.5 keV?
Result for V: 116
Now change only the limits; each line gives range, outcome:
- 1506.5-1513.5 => 121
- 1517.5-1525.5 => 113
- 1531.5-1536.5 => 119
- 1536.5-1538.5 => 126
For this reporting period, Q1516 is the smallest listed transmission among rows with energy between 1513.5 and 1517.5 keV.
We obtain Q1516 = 116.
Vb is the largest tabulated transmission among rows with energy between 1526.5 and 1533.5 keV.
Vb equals 132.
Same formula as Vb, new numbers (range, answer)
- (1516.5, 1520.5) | 128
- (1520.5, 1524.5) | 126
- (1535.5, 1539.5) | 129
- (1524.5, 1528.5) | 127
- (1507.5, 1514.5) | 130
